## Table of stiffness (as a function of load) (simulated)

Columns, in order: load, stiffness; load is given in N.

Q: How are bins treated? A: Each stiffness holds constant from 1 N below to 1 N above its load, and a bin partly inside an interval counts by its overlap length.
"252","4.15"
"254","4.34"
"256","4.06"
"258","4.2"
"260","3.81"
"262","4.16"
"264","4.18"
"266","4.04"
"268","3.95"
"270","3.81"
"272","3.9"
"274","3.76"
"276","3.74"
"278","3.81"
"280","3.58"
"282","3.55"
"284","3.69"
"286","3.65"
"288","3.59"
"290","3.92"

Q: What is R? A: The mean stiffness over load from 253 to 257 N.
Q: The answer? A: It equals 4.2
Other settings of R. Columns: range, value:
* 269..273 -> 3.85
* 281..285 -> 3.62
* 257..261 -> 4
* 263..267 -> 4.11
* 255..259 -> 4.13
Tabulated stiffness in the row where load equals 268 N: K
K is 3.95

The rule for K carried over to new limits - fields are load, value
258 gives 4.2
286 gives 3.65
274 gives 3.76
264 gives 4.18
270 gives 3.81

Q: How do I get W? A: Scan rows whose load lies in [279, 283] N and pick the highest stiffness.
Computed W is 3.58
